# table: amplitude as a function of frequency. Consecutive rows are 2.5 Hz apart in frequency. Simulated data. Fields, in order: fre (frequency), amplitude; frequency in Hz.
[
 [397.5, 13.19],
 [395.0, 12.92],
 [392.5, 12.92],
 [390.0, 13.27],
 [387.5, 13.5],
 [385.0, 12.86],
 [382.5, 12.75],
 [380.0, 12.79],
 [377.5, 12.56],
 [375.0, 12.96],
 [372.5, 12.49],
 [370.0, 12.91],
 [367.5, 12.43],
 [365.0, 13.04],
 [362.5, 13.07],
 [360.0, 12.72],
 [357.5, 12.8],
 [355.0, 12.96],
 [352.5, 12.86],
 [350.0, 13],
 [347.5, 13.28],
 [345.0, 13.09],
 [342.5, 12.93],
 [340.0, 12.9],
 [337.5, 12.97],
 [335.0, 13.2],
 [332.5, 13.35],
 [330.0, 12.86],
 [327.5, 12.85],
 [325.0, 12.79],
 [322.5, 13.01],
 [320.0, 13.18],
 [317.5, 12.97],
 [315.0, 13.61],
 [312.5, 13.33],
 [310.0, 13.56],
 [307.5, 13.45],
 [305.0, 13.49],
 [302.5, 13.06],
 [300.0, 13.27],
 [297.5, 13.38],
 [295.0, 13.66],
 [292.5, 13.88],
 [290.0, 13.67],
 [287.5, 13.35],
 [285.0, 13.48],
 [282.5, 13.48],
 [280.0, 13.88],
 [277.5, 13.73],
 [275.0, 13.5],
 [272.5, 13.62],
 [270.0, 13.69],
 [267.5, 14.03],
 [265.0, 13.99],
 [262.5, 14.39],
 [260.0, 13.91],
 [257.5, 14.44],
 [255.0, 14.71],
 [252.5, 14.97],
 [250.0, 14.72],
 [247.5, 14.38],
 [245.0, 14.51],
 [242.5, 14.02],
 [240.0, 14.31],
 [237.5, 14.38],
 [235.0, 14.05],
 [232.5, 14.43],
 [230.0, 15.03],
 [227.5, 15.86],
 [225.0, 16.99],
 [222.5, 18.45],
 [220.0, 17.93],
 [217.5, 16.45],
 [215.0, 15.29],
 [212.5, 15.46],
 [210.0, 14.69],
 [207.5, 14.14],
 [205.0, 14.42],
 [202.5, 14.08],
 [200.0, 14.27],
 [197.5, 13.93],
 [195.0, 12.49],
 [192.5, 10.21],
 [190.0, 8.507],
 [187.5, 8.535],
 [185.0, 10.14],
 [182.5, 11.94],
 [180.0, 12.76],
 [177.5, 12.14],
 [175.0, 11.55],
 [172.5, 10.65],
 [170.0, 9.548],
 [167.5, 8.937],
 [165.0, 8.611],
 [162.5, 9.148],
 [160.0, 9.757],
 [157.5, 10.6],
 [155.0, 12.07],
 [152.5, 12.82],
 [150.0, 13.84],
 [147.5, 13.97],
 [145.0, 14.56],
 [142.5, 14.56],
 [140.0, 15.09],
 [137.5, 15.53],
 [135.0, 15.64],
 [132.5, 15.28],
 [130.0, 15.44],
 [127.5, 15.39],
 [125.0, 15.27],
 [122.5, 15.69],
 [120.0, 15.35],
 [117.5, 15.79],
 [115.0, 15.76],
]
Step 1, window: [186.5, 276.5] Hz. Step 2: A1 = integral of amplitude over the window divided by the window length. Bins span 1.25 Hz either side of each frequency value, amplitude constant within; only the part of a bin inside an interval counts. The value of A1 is 14.3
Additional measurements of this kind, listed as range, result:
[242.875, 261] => 14.5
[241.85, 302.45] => 13.9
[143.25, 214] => 12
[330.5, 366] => 13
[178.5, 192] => 10.4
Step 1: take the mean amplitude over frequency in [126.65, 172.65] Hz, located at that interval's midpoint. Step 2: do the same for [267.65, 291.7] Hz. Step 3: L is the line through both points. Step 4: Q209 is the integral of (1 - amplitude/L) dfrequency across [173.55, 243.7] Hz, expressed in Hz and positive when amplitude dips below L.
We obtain -3.4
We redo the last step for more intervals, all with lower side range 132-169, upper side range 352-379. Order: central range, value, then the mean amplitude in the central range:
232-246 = -1.7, 14.3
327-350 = -0.5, 13.1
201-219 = -3.3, 15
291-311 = -1.1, 13.5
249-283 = -3.7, 14.1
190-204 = 0.0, 12.6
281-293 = -0.8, 13.6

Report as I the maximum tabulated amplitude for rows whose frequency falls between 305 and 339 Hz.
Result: 13.61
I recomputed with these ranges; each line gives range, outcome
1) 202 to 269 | 18.45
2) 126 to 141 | 15.64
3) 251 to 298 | 14.97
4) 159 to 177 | 11.55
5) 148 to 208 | 14.42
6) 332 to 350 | 13.35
